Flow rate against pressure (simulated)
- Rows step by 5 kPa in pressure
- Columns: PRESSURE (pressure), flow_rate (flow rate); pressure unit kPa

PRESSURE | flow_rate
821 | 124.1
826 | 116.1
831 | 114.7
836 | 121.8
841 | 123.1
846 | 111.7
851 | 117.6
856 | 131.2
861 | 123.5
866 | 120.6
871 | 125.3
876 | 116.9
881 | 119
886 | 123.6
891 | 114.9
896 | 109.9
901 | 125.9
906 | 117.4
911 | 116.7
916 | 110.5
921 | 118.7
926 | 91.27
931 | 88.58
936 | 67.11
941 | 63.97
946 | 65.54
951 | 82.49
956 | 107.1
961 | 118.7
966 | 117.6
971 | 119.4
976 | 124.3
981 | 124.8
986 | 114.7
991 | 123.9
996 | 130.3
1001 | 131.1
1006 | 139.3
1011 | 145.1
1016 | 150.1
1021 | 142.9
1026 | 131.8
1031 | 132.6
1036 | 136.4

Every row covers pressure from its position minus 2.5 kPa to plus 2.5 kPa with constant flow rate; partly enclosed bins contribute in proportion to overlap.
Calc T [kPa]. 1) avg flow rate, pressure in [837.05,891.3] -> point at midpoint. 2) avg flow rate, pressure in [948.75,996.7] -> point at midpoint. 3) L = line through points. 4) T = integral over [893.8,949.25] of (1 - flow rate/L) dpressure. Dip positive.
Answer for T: 9.8 kPa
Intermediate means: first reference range 121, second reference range 116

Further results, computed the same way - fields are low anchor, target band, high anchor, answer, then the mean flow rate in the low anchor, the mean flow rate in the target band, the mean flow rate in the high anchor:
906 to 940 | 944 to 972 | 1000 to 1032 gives 3.2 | 98.6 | 102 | 140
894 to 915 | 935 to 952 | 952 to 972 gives 6.8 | 117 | 68.9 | 113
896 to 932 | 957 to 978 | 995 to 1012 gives 1.2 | 111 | 119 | 136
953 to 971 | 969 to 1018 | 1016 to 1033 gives -1.5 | 114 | 130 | 138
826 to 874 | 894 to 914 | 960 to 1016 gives 1.0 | 121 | 117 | 128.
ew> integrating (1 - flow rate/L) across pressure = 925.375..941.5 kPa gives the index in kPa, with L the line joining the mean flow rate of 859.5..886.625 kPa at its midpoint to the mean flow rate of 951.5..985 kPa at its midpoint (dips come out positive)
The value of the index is 5.5 kPa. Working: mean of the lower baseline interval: 121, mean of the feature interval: 77.9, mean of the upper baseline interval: 116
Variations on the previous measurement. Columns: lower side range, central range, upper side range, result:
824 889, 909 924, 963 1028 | 1.23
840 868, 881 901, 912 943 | -2.14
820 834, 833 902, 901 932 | -3.70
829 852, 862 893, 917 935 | -3.17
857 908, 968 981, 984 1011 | 0.56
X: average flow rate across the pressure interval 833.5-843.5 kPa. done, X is 122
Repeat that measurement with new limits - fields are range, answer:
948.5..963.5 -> 103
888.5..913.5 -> 117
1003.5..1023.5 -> 144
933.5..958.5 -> 77.2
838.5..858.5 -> 121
